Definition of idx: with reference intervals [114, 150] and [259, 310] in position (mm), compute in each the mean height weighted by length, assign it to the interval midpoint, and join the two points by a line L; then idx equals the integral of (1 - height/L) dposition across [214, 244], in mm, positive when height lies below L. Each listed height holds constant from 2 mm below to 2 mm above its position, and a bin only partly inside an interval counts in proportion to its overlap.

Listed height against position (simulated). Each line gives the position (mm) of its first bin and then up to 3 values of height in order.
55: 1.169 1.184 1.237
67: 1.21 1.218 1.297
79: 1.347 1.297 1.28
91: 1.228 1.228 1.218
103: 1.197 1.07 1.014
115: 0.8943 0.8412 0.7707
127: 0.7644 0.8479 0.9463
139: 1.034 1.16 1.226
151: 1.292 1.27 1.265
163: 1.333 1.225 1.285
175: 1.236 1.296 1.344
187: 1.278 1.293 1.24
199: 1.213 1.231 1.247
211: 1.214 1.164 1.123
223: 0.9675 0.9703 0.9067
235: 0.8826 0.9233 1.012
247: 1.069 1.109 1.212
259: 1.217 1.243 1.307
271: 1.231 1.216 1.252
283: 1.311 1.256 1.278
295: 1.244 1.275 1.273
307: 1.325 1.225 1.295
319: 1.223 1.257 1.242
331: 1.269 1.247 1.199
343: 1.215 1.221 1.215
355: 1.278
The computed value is 4.2 mm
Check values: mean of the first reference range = 0.954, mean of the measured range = 0.987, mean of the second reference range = 1.26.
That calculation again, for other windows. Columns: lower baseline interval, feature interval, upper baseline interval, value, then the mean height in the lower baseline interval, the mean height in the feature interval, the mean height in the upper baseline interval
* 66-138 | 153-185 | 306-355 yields -4.1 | 1.09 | 1.28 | 1.24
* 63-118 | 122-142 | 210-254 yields 4.4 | 1.19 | 0.892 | 1.03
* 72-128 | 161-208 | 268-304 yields -3.6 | 1.11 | 1.27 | 1.26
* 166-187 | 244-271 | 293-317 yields 1.8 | 1.28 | 1.19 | 1.27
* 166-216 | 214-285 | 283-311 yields 8.3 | 1.25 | 1.12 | 1.27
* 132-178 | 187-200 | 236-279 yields -0.8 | 1.2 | 1.26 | 1.15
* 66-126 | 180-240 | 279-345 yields 2.9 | 1.13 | 1.14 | 1.26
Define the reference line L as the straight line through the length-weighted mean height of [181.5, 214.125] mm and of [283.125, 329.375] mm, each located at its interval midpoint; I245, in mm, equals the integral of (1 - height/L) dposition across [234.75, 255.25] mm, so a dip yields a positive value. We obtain 3.7 mm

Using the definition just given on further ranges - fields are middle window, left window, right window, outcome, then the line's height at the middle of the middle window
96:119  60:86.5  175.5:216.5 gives 3.6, 1.26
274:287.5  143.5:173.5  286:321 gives 0.0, 1.27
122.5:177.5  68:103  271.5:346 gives 5.6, 1.26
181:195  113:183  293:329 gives -1.8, 1.14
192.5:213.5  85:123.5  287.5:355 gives -1.2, 1.16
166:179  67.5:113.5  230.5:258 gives -1.7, 1.12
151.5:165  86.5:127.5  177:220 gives -1.5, 1.16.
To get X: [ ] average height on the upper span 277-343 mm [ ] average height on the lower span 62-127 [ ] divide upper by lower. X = 1.11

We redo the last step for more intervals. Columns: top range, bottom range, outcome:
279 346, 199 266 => 1.14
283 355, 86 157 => 1.17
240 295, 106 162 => 1.17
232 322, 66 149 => 1.09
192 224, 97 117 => 1.10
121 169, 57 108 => 0.89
